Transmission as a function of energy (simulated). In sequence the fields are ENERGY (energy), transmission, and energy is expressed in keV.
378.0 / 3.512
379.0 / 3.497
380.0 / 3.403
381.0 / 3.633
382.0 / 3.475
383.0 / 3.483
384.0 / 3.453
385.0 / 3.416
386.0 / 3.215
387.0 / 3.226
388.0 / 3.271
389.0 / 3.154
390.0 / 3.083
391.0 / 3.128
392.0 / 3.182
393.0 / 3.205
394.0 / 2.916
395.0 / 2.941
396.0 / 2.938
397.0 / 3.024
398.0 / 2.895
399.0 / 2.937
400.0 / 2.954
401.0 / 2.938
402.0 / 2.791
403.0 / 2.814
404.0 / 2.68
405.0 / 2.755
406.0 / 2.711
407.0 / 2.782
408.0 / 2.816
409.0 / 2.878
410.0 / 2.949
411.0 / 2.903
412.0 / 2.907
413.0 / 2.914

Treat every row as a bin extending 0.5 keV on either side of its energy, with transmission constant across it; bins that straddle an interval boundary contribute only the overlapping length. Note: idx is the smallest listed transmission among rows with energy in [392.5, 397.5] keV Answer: 2.916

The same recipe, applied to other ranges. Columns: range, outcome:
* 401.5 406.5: 2.68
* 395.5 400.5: 2.895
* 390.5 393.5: 3.128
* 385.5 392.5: 3.083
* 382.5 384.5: 3.453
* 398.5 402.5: 2.791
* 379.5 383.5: 3.403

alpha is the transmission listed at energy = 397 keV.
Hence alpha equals 3.024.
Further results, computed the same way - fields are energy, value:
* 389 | 3.154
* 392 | 3.182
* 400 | 2.954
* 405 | 2.755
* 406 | 2.711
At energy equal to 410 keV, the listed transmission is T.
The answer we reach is 2.949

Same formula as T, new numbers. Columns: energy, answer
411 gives 2.903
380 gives 3.403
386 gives 3.215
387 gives 3.226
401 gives 2.938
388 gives 3.271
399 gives 2.937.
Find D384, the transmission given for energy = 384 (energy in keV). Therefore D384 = 3.453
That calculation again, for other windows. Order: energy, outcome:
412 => 2.907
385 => 3.416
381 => 3.633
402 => 2.791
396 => 2.938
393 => 3.205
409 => 2.878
